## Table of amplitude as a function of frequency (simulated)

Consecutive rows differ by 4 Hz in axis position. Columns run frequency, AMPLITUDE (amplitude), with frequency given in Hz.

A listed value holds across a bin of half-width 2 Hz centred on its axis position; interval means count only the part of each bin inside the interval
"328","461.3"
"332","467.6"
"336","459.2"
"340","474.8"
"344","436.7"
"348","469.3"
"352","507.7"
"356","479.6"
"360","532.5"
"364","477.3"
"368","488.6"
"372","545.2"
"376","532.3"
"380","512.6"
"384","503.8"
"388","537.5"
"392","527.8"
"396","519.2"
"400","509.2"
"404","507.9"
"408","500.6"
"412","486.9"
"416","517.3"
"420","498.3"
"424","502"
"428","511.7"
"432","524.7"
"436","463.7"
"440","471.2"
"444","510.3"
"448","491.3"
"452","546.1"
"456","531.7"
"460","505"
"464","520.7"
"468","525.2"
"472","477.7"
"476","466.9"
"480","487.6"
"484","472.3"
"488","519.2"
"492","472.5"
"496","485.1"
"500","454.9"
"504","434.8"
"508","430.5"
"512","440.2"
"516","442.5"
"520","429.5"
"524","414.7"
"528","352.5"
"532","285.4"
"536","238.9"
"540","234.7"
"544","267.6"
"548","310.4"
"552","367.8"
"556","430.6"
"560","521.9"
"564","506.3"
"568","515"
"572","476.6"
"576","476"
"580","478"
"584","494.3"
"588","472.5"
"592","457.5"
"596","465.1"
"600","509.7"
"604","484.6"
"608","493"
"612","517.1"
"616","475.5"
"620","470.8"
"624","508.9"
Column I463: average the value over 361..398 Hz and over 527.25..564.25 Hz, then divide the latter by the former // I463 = 0.7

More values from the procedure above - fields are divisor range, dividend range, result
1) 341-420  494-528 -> 0.87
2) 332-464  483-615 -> 0.87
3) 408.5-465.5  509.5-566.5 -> 0.74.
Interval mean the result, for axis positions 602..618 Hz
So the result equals 493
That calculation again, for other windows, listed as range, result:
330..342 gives 467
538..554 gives 295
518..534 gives 371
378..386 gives 508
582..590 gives 483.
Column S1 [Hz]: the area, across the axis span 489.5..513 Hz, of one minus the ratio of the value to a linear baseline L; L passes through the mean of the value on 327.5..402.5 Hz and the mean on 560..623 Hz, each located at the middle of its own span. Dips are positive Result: 1.8 Hz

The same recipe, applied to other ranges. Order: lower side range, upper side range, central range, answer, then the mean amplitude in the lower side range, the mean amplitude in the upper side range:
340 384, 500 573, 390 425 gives -2.8 Hz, 497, 395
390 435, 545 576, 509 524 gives 0.9 Hz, 509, 443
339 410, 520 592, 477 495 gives -1.8 Hz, 504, 405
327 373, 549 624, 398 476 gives -3.9 Hz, 482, 477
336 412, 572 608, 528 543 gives 6.7 Hz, 502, 480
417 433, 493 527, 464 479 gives -0.7 Hz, 509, 440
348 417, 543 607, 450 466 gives -1.2 Hz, 510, 456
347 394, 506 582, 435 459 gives -2.2 Hz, 510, 401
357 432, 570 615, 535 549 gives 6.5 Hz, 512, 484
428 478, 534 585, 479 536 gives 3.3 Hz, 503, 407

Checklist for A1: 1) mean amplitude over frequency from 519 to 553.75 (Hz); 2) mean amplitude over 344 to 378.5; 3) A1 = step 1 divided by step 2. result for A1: 0.6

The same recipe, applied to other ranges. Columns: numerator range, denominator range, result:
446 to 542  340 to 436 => 0.88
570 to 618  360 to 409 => 0.94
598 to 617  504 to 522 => 1.14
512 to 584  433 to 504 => 0.81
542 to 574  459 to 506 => 0.88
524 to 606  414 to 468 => 0.82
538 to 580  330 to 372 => 0.86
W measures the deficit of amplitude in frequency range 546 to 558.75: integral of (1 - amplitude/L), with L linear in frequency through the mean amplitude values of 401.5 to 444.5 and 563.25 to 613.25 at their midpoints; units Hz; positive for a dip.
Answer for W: 2.9 Hz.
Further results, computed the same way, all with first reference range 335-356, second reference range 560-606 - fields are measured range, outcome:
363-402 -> -3.5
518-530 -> 2.1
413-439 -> -1.4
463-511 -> 0.3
